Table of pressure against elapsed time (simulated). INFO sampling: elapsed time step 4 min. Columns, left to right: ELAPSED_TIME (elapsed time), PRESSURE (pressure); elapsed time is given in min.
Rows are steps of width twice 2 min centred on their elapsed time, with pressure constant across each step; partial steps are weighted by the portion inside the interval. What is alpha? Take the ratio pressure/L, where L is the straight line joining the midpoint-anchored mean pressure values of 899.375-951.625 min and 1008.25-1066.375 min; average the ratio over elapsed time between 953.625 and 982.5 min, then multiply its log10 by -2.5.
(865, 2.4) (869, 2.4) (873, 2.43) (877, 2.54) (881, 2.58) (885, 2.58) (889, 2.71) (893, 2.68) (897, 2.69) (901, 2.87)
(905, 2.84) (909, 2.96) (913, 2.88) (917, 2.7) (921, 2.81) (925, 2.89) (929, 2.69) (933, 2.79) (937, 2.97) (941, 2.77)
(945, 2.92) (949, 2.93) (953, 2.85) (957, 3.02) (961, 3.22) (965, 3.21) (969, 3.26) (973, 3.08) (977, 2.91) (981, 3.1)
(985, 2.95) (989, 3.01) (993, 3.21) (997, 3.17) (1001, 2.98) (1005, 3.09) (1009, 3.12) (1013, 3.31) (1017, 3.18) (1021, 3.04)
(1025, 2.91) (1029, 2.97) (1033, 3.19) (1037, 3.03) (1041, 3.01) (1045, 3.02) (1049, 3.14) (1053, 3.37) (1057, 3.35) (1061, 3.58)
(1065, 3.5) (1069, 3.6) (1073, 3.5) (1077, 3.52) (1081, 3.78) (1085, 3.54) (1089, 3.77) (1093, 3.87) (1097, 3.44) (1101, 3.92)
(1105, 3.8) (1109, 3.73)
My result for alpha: -0.05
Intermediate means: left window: 2.85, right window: 3.18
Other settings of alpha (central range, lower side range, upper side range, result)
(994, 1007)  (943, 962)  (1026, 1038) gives -0.024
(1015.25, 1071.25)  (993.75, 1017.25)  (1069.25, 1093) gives 0.061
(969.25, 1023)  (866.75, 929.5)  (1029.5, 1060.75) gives -0.028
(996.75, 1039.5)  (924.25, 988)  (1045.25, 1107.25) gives 0.065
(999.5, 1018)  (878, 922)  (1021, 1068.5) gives -0.019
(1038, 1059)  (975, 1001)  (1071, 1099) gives 0.080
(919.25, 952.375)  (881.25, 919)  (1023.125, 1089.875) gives 0.017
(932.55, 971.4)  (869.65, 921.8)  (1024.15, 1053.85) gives -0.057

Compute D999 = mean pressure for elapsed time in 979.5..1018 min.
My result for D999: 3.11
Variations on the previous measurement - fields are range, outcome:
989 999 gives 3.15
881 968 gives 2.85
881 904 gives 2.7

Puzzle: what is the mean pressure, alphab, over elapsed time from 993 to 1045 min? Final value 3.09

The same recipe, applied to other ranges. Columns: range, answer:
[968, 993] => 3.06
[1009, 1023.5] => 3.16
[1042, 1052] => 3.1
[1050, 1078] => 3.48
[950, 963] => 3.02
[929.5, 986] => 2.99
